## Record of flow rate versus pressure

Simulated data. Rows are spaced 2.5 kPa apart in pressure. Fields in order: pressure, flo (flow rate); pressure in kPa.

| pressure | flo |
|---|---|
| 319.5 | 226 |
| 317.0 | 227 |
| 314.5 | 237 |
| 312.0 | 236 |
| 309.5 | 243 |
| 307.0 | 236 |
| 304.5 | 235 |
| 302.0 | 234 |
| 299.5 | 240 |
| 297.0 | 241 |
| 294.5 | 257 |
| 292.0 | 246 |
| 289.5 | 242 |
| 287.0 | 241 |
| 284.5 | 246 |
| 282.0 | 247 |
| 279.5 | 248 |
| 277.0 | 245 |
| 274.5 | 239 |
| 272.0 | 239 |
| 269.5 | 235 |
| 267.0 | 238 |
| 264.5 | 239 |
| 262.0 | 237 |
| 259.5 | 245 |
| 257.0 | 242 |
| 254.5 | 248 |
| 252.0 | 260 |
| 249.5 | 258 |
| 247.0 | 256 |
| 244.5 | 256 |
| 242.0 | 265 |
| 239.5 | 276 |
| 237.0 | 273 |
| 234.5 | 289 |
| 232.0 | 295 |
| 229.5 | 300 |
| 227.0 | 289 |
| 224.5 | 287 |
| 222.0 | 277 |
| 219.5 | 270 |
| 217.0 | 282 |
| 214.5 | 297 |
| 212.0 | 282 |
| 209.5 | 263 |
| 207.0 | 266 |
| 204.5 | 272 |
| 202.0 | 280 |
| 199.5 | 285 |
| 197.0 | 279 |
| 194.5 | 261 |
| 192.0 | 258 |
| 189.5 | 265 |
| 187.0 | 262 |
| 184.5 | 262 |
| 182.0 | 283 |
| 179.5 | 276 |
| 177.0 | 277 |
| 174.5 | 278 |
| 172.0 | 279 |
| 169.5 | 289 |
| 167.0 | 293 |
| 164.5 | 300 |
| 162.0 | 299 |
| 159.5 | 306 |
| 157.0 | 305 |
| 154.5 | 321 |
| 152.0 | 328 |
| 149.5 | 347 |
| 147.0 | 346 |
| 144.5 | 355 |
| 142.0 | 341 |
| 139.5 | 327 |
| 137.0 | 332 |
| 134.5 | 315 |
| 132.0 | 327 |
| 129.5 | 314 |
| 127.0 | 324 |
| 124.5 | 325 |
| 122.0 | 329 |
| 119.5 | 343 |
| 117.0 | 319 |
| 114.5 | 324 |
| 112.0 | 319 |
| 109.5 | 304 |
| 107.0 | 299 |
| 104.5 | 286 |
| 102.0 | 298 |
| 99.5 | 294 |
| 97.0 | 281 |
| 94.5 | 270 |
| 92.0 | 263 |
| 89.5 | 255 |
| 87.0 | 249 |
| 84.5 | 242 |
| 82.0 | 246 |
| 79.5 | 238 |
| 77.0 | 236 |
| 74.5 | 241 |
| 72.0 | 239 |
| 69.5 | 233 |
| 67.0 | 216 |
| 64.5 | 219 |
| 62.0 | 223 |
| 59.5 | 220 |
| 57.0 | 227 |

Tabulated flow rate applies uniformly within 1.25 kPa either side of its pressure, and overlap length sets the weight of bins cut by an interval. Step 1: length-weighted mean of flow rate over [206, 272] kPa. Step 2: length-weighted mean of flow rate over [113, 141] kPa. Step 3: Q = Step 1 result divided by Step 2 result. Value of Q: 0.82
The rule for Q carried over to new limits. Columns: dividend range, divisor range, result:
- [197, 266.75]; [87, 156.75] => 0.86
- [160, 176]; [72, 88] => 1.20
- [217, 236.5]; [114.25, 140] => 0.88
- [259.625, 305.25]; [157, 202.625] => 0.86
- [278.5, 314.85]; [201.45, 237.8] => 0.86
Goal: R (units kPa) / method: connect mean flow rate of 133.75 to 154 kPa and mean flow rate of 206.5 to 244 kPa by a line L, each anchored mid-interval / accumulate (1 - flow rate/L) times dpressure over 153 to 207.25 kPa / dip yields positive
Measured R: 5.13 kPa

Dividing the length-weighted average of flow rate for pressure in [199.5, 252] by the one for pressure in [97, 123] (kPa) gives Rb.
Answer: 0.89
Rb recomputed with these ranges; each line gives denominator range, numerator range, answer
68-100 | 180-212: 1.07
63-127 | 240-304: 0.89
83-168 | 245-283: 0.80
